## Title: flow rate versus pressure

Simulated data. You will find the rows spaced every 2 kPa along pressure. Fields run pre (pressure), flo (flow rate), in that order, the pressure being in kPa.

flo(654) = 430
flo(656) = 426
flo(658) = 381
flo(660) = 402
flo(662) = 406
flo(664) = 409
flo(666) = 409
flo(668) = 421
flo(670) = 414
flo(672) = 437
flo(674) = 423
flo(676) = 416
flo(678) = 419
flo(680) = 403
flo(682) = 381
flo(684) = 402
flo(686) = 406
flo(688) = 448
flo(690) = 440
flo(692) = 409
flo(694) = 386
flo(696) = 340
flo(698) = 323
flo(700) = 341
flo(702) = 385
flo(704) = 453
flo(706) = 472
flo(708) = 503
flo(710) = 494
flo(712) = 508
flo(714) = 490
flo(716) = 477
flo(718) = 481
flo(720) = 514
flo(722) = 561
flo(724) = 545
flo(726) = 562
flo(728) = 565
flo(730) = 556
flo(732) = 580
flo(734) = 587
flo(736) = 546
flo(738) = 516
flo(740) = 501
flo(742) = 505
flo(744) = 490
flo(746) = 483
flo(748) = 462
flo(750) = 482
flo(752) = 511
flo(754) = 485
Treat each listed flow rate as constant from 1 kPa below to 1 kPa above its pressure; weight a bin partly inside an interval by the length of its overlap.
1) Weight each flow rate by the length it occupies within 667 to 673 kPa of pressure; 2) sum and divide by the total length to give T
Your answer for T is 424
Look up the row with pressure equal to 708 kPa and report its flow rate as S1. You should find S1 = 503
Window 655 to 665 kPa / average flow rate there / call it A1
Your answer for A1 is 405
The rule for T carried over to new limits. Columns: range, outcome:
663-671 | 413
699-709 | 431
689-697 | 394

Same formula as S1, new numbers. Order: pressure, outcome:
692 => 409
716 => 477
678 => 419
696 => 340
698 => 323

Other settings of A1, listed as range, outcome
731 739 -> 557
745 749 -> 472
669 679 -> 422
